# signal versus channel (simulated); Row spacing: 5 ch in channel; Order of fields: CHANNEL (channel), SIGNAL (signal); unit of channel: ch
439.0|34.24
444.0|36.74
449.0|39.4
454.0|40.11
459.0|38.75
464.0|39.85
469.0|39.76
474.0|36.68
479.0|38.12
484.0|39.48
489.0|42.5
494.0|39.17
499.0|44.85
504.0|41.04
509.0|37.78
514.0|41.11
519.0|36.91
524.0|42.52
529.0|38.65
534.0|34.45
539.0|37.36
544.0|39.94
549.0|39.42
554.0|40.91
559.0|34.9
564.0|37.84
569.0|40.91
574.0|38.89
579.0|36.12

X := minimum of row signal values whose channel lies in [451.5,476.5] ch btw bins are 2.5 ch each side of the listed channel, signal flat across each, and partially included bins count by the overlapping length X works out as 36.68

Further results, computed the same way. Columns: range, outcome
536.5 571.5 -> 34.9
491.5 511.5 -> 37.78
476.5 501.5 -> 38.12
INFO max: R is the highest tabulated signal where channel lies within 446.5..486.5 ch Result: 40.11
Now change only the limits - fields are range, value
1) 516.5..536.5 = 42.52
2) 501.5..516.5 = 41.11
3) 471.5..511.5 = 44.85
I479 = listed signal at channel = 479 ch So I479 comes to 38.12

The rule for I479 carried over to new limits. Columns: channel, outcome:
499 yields 44.85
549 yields 39.42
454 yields 40.11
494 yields 39.17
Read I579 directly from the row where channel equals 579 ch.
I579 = 36.12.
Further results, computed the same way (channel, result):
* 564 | 37.84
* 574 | 38.89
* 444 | 36.74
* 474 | 36.68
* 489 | 42.5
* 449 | 39.4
